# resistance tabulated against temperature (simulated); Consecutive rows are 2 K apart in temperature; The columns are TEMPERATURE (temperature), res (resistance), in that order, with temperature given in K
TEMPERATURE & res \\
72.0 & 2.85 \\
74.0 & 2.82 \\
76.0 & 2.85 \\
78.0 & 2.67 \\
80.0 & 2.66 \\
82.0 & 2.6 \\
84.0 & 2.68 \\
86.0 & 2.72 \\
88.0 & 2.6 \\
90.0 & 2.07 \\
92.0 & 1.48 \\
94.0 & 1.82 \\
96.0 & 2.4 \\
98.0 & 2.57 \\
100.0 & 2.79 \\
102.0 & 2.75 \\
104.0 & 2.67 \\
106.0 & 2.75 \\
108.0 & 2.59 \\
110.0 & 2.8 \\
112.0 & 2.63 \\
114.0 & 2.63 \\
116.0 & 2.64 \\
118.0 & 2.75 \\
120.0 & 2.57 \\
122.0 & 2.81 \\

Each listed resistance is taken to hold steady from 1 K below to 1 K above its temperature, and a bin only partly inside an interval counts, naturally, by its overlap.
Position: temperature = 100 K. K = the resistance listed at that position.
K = 2.79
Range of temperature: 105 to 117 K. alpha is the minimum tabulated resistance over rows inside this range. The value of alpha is 2.59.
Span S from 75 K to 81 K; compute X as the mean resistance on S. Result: 2.73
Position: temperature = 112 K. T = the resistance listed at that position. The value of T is 2.63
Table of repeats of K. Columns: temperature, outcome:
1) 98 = 2.57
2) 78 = 2.67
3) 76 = 2.85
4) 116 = 2.64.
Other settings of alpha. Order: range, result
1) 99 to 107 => 2.67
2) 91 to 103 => 1.48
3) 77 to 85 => 2.6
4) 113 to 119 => 2.63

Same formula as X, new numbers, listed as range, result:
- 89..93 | 1.77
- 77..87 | 2.67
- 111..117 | 2.63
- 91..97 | 1.9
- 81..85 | 2.64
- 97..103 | 2.7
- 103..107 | 2.71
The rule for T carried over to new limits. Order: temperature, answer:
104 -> 2.67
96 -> 2.4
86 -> 2.72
